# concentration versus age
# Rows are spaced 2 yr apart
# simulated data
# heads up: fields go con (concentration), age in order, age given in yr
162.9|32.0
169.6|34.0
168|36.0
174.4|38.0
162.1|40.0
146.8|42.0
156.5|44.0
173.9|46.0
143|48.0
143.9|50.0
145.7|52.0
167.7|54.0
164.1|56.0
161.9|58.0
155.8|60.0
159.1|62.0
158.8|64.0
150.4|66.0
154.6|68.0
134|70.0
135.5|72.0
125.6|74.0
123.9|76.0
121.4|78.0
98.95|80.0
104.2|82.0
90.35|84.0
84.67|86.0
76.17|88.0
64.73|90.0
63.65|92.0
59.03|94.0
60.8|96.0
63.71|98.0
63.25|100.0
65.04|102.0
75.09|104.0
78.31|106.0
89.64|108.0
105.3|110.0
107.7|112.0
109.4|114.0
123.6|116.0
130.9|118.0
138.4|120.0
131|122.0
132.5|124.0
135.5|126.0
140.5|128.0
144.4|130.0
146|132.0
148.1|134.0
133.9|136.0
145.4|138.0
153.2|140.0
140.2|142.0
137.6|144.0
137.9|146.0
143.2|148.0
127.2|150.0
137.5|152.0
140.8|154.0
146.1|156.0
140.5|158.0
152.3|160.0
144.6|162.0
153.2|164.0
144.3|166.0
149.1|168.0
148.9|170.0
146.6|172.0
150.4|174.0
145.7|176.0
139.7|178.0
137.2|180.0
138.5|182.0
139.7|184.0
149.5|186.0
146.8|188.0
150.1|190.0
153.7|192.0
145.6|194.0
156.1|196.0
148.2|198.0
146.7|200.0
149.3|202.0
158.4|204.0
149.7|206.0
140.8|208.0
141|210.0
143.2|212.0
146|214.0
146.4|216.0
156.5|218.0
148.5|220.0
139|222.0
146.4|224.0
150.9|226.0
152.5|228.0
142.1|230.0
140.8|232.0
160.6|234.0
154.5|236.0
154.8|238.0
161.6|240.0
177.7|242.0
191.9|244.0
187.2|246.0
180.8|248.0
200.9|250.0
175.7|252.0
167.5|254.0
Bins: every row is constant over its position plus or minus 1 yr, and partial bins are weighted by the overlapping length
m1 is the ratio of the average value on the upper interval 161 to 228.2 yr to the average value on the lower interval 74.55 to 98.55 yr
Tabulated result 1.72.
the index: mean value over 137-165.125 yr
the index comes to 143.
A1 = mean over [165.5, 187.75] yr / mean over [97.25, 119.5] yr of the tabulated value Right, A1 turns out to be 1.5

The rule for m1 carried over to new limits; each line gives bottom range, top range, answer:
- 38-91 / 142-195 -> 1.06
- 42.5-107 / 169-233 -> 1.26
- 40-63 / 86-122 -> 0.56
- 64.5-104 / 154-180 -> 1.51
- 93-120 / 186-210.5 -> 1.68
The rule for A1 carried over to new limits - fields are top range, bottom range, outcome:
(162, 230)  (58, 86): 1.12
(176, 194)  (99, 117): 1.59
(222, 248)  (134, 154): 1.14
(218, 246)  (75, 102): 1.91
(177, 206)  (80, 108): 1.98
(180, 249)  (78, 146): 1.41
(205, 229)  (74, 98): 1.69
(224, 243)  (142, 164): 1.09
